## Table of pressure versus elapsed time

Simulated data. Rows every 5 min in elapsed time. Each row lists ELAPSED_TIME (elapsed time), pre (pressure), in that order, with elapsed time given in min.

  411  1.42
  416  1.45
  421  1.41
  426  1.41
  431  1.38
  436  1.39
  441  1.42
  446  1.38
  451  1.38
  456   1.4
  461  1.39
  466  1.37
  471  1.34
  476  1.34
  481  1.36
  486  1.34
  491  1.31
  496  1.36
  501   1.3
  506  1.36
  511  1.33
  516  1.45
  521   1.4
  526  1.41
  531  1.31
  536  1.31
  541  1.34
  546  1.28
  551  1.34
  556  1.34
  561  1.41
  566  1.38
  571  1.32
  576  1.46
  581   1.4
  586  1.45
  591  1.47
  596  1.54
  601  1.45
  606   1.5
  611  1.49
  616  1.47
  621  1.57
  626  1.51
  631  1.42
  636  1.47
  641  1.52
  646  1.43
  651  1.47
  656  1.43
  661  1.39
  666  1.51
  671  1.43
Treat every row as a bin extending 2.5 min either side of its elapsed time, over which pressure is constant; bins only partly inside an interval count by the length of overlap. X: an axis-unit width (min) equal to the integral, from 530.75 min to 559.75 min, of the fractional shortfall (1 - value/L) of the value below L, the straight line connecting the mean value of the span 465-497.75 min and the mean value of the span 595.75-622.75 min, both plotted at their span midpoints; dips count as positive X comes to 1.97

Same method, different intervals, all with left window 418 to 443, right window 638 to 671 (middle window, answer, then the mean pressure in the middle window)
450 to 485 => 1.11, 1.37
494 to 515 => 1.11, 1.34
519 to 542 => 1.17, 1.35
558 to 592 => 0.66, 1.41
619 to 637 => -0.52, 1.49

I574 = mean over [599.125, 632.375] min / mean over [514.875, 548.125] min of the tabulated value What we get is 1.10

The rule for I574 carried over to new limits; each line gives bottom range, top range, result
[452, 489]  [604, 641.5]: 1.09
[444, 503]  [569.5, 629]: 1.08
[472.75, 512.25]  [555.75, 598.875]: 1.06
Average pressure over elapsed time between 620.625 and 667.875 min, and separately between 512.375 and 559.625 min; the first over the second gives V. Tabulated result 1.08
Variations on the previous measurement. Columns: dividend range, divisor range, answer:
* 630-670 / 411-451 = 1.04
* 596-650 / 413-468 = 1.06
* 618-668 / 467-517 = 1.09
